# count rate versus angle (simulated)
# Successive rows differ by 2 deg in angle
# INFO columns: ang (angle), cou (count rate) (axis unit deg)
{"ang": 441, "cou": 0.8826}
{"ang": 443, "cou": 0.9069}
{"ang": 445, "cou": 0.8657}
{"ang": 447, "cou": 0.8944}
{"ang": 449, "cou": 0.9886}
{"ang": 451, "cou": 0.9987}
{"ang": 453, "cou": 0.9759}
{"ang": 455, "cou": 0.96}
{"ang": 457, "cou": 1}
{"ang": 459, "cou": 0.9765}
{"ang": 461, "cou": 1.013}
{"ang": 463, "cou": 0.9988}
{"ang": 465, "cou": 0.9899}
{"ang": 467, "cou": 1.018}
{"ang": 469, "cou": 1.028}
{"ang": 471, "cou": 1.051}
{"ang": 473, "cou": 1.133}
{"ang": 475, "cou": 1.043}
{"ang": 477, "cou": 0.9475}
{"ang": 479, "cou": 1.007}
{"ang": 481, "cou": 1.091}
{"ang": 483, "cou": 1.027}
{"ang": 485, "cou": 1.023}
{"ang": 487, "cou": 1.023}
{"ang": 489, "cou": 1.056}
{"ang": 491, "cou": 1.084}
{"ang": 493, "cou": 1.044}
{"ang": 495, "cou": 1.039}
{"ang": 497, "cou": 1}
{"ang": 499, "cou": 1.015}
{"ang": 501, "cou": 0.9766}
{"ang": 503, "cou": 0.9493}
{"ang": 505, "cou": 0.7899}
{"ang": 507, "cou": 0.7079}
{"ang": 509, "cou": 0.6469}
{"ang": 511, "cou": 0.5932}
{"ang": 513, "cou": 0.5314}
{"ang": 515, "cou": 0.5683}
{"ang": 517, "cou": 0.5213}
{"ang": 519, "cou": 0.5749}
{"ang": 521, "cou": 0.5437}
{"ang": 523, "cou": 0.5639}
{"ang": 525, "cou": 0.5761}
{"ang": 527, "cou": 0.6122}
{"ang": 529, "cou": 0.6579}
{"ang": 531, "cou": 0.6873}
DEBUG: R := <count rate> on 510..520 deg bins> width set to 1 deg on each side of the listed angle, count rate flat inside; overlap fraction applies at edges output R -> 0.558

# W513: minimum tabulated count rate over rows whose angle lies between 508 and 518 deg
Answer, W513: 0.5213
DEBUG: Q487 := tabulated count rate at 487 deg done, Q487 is 1.023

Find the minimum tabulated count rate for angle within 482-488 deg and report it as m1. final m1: 1.023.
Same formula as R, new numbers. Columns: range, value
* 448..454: 0.988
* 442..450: 0.914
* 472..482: 1.04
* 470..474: 1.09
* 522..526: 0.57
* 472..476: 1.09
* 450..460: 0.982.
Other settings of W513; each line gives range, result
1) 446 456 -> 0.8944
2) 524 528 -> 0.5761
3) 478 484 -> 1.007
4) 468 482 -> 0.9475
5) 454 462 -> 0.96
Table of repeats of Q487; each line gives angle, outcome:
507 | 0.7079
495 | 1.039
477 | 0.9475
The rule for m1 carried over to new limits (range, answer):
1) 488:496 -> 1.039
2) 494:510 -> 0.6469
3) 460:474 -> 0.9899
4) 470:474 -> 1.051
